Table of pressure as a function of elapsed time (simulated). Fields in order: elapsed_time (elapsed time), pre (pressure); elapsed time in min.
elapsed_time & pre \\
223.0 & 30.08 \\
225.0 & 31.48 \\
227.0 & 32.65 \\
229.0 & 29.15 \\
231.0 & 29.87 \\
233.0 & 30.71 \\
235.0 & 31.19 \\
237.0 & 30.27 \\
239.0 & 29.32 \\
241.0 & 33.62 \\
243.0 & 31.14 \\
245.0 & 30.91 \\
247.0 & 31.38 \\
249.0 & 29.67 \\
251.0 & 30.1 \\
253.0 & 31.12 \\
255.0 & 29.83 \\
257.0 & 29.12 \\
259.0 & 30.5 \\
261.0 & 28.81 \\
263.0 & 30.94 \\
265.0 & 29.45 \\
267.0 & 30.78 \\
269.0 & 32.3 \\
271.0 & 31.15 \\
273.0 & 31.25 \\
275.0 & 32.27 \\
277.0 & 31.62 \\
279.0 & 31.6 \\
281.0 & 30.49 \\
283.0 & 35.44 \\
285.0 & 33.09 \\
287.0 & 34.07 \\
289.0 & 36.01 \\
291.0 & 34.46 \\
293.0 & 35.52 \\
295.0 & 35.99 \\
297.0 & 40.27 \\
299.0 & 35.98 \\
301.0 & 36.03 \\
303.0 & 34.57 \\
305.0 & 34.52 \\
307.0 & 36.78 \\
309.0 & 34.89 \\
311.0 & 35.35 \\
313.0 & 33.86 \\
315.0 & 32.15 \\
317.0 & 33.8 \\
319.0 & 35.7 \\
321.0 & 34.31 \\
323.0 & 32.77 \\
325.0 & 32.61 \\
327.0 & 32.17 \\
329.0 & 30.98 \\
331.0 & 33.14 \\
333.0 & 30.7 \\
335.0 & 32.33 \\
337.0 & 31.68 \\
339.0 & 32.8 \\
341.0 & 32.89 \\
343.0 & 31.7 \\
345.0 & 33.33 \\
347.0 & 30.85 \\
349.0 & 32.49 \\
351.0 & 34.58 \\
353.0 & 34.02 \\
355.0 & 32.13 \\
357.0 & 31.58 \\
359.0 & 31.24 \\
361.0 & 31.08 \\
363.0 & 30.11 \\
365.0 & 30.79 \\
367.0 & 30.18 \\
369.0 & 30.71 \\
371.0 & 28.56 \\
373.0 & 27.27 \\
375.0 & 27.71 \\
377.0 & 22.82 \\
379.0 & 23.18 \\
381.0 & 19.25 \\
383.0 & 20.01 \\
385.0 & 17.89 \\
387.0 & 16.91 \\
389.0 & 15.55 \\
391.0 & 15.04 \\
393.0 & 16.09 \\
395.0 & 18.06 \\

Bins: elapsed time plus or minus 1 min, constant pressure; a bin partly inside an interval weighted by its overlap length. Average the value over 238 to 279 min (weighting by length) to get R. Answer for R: 30.8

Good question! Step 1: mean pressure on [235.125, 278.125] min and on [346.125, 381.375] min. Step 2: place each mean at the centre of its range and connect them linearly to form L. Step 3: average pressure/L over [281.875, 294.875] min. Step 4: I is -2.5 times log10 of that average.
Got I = -0.15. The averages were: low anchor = 30.8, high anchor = 29.5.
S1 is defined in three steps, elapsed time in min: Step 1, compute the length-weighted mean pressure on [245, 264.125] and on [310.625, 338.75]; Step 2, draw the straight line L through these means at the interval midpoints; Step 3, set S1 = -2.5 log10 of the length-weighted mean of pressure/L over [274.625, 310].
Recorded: -0.099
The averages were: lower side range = 30.2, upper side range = 32.9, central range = 34.7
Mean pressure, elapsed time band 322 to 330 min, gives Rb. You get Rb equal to 32.1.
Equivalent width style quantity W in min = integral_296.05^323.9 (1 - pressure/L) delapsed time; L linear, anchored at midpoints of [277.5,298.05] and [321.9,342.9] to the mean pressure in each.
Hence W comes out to -1.37 min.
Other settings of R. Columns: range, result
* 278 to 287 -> 32.8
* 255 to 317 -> 33.3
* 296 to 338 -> 34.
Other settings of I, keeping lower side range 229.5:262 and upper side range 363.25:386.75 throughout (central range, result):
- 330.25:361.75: -0.22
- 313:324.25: -0.22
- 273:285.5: -0.11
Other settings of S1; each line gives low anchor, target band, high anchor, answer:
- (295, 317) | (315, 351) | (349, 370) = 0.03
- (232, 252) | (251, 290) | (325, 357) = -0.01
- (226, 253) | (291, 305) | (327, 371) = -0.15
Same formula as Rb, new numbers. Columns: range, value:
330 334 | 31.9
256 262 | 29.5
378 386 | 20.1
